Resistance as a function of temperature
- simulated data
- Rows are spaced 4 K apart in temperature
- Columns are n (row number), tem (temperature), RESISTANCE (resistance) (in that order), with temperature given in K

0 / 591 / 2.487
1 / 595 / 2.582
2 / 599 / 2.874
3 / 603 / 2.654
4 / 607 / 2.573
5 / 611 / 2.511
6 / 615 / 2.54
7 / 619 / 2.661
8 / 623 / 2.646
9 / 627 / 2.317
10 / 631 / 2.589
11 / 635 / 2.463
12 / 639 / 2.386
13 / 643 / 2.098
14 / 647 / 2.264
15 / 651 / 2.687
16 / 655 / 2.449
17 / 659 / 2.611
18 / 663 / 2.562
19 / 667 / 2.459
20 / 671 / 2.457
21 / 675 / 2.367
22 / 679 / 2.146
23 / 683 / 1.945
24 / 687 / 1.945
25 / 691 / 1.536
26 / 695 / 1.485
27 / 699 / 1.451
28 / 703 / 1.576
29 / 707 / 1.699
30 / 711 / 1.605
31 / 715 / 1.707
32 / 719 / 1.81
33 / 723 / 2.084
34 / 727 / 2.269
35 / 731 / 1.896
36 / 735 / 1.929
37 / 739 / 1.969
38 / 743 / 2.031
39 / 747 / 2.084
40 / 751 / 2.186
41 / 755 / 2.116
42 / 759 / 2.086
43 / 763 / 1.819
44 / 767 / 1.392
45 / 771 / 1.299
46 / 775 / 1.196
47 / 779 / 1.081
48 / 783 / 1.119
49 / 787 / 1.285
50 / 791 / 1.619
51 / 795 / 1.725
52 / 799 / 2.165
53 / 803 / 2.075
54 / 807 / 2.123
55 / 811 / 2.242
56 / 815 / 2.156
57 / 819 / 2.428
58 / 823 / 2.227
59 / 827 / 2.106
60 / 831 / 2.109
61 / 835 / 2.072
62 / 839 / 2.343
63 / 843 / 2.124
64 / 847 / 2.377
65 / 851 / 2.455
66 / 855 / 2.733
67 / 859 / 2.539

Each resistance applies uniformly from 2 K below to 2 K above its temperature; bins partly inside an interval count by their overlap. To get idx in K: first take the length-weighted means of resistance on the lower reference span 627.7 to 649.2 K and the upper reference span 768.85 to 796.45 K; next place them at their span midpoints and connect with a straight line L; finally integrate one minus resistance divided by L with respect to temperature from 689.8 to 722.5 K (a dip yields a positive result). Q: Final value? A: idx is 4.1 K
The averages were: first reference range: 2.36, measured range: 1.63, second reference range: 1.32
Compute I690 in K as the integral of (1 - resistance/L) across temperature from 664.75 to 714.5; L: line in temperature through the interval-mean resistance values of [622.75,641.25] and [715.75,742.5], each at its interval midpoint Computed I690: 6.8 K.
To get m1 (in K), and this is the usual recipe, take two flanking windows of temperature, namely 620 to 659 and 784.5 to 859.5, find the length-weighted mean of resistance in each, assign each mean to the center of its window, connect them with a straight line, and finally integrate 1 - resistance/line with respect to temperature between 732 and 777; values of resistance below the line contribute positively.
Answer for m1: 8.5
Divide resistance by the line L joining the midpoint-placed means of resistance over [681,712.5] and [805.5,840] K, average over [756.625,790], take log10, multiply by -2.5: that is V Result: 0.36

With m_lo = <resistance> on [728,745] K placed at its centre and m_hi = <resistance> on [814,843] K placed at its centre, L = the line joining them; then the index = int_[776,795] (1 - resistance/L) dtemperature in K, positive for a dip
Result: 7.1 K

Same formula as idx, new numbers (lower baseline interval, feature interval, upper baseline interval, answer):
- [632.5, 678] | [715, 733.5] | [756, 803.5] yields -0.3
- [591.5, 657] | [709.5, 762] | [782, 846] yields 5.6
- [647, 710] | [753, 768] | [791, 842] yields 1.6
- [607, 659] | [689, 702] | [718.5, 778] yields 3.9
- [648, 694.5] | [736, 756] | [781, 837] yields 0.3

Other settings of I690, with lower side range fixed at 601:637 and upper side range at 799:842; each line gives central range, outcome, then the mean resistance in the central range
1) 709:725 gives 3.8 K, 1.8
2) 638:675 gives 0.6 K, 2.44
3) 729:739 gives 1.8 K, 1.92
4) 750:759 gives 0.7 K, 2.13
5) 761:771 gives 3.2 K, 1.54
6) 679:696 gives 4.5 K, 1.79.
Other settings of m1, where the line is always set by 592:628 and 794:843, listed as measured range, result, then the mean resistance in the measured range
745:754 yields 0.7 K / 2.13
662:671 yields 0.0 K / 2.49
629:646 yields 1.1 K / 2.38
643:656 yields 0.5 K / 2.41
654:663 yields -0.2 K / 2.55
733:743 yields 1.6 K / 1.97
